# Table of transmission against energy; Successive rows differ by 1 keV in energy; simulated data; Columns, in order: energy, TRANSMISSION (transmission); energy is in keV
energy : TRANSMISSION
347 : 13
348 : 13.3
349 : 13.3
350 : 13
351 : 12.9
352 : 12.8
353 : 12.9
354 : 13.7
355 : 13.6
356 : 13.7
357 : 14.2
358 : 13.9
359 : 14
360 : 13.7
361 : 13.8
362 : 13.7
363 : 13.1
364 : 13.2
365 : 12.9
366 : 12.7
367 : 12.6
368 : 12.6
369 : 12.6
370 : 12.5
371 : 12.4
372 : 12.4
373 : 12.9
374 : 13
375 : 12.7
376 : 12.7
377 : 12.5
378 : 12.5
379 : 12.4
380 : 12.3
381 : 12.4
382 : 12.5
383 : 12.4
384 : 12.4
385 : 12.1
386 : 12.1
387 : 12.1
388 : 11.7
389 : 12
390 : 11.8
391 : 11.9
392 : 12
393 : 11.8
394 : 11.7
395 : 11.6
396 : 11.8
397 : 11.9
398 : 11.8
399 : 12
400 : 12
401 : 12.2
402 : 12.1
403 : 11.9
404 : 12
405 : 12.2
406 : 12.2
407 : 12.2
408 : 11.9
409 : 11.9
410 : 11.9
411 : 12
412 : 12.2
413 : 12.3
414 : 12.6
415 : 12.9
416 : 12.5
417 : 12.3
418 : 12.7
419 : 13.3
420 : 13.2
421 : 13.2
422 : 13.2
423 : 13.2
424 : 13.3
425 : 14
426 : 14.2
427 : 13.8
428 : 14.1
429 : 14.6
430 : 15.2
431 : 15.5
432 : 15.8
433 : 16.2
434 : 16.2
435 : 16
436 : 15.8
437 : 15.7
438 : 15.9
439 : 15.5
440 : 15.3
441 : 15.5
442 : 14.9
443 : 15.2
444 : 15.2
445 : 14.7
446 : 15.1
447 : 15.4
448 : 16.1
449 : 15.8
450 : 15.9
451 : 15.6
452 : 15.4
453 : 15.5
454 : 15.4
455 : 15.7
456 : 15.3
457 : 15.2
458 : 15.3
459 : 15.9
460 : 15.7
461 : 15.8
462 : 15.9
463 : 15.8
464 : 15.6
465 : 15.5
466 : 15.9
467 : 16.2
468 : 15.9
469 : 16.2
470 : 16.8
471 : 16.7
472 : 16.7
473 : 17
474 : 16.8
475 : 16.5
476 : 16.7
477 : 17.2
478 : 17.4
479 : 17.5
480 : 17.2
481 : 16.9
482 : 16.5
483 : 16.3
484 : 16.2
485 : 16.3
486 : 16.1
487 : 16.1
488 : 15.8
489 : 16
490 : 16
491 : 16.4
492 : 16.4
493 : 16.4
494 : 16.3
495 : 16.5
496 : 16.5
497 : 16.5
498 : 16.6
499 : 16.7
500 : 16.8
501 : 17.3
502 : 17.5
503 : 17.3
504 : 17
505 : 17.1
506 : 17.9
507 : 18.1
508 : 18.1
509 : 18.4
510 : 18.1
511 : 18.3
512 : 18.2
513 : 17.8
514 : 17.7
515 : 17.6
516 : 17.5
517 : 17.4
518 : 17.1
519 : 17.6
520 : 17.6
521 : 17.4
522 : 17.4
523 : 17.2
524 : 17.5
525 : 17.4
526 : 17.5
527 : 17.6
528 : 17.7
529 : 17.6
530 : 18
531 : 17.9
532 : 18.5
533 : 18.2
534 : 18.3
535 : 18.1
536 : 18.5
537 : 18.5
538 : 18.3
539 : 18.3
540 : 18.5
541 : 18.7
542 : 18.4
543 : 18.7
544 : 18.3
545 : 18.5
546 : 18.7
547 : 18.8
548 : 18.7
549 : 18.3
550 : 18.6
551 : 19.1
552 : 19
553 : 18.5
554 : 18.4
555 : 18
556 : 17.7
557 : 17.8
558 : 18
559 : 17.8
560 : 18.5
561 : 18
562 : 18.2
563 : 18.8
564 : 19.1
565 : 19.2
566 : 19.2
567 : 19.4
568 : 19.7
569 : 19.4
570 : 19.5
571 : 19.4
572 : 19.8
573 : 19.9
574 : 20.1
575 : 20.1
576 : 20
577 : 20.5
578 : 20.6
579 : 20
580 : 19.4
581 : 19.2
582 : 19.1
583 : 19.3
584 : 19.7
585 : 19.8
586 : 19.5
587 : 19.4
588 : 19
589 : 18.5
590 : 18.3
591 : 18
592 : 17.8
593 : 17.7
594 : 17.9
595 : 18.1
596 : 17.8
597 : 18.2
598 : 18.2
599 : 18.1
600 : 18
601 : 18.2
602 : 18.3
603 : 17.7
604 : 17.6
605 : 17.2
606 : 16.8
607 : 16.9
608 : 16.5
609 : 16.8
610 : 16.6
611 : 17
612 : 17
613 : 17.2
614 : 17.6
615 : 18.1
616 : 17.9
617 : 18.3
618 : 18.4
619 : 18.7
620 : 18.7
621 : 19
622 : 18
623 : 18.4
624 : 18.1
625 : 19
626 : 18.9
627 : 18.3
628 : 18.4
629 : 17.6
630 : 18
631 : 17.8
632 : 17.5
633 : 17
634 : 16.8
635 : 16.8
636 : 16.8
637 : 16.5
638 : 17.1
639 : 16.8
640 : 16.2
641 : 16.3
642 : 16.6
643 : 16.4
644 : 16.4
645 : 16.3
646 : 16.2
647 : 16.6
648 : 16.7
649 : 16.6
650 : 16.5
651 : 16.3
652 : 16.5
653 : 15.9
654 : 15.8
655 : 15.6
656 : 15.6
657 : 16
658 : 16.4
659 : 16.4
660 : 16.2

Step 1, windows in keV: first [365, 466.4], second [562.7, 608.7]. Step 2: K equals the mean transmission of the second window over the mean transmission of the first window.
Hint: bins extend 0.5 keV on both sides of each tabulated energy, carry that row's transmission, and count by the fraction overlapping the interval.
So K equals 1.4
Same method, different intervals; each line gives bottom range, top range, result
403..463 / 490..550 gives 1.23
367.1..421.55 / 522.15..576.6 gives 1.51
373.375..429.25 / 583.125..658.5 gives 1.40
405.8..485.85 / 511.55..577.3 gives 1.22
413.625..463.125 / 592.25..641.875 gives 1.19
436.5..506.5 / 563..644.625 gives 1.13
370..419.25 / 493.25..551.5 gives 1.46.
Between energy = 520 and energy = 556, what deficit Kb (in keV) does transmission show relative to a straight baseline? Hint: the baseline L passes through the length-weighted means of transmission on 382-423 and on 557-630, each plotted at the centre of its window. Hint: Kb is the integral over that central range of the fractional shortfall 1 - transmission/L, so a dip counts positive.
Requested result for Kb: -3.2 keV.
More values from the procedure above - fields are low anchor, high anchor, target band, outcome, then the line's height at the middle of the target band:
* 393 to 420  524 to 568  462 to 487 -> -2.1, 15.2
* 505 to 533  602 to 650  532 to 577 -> -2.9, 17.6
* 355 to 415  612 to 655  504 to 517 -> -2.6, 14.9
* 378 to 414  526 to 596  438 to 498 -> -4.3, 15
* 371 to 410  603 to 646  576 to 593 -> -2.8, 16.5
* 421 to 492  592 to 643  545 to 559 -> -1.3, 16.8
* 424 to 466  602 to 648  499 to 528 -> -2.6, 16.1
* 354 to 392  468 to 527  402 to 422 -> 2.4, 14.1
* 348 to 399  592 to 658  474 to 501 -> -3.3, 14.8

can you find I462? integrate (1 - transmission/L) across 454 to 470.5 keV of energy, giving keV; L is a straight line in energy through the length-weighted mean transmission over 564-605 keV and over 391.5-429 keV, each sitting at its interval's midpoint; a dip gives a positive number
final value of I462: -1.5 keV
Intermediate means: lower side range 12.5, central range 15.8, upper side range 19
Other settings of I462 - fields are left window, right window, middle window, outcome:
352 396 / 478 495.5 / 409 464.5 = 0.6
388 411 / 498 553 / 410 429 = -0.2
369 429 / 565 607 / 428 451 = -2.7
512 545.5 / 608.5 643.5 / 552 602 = -3.2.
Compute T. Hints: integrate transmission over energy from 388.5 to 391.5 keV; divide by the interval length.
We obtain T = 11.9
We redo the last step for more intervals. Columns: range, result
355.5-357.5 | 13.9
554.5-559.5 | 17.9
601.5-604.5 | 17.9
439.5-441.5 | 15.4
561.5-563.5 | 18.5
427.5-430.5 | 14.6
